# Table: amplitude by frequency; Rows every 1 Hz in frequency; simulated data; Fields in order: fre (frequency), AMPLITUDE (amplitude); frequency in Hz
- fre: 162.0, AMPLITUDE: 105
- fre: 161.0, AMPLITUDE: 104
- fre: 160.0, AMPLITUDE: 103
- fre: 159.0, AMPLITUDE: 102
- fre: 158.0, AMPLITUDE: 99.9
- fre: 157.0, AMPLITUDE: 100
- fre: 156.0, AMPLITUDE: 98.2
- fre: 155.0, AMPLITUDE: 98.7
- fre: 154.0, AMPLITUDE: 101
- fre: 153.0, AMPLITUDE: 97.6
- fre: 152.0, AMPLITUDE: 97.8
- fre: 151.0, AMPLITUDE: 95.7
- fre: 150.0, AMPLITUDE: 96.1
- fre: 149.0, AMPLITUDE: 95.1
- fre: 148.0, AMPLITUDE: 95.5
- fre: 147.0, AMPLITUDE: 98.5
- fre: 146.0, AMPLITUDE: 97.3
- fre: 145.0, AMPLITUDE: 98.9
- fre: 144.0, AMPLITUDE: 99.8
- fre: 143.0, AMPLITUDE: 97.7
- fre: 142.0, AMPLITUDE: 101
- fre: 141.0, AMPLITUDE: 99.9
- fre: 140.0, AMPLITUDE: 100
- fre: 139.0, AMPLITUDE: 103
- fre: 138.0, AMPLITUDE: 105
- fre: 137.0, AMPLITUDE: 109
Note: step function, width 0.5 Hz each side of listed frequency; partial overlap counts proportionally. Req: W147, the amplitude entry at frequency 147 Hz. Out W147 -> 98.5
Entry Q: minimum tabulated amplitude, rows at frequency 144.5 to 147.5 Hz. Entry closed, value 97.3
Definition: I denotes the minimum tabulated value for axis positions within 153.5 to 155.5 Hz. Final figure 98.7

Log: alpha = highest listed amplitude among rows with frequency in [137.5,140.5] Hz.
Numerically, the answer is 105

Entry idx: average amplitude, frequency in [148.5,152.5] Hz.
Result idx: 96.2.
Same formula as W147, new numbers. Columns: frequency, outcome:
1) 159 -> 102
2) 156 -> 98.2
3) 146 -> 97.3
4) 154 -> 101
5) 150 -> 96.1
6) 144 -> 99.8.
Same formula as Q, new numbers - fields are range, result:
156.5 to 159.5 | 99.9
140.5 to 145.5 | 97.7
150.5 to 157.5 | 95.7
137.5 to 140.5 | 100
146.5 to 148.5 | 95.5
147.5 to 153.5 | 95.1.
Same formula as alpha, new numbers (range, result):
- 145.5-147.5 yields 98.5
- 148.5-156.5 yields 101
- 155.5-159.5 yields 102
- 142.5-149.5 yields 99.8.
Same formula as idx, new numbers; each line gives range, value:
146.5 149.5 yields 96.4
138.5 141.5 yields 101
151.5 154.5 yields 98.8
